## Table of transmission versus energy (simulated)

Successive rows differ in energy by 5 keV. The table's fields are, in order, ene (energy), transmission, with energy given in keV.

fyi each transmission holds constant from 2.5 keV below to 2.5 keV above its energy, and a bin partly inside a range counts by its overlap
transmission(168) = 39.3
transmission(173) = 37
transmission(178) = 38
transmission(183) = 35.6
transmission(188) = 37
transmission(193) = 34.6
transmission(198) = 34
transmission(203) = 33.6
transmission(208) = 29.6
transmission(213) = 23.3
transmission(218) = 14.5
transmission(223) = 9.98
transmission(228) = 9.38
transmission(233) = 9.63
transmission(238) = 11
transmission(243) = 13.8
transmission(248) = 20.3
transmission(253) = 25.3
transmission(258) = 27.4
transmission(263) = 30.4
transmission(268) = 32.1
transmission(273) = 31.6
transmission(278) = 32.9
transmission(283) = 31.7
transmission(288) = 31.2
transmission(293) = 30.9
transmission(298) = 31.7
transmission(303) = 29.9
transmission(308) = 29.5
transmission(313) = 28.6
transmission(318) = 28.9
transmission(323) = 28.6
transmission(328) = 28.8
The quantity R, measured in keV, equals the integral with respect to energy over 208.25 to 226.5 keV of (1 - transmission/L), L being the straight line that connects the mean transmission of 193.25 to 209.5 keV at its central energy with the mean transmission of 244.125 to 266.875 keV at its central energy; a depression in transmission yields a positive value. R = 8.09 keV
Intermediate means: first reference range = 32.9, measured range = 17.3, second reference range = 25.5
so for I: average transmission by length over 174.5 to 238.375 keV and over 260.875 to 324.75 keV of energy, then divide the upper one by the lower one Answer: 1.2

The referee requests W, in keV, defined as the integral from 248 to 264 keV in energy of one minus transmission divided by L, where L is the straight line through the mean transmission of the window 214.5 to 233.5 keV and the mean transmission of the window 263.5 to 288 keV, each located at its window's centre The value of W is -1.38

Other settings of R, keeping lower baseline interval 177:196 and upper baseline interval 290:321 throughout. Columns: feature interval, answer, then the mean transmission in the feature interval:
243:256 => 4.58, 21.2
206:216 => 2.63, 25.7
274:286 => -0.35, 32.2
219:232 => 9.10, 10.2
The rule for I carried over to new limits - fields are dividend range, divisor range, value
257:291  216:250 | 2.49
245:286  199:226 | 1.27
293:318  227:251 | 2.25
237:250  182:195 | 0.43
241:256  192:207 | 0.60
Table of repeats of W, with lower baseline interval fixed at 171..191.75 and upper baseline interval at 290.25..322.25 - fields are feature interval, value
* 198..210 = 1.13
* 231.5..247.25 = 9.84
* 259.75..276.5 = 0.35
